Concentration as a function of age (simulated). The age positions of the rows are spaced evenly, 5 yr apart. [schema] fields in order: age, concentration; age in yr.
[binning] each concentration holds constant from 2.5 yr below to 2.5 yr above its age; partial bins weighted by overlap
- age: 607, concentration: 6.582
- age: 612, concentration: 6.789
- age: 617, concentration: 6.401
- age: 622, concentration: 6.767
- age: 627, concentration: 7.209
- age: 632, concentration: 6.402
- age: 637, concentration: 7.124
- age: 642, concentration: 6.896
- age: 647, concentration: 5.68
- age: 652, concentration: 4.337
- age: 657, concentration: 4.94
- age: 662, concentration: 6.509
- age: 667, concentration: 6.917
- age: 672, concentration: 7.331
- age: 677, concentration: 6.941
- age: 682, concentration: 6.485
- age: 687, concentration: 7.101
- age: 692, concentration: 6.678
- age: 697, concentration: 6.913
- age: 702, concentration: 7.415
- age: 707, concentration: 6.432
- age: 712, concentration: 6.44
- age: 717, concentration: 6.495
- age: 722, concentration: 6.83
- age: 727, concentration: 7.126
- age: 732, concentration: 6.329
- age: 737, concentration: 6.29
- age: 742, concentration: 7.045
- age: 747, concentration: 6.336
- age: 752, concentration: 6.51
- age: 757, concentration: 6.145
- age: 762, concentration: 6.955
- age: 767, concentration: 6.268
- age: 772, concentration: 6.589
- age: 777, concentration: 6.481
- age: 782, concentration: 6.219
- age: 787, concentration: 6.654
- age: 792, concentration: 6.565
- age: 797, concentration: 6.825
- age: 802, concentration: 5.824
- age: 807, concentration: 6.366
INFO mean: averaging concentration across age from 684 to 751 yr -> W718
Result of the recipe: 6.72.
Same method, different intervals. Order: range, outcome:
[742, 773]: 6.51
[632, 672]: 6.16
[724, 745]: 6.69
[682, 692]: 6.84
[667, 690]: 6.95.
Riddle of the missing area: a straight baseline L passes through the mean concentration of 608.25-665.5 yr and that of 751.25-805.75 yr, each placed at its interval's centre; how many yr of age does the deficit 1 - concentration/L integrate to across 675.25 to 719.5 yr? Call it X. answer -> -2.8 yr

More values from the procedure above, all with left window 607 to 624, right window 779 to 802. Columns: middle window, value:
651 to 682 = 1.48 yr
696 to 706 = -0.81 yr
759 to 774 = -0.19 yr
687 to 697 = -0.41 yr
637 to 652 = 1.16 yr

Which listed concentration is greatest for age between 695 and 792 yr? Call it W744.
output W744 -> 7.415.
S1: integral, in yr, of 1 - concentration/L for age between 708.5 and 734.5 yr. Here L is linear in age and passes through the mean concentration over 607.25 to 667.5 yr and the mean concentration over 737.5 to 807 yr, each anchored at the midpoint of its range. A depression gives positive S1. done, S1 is -0.9 yr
